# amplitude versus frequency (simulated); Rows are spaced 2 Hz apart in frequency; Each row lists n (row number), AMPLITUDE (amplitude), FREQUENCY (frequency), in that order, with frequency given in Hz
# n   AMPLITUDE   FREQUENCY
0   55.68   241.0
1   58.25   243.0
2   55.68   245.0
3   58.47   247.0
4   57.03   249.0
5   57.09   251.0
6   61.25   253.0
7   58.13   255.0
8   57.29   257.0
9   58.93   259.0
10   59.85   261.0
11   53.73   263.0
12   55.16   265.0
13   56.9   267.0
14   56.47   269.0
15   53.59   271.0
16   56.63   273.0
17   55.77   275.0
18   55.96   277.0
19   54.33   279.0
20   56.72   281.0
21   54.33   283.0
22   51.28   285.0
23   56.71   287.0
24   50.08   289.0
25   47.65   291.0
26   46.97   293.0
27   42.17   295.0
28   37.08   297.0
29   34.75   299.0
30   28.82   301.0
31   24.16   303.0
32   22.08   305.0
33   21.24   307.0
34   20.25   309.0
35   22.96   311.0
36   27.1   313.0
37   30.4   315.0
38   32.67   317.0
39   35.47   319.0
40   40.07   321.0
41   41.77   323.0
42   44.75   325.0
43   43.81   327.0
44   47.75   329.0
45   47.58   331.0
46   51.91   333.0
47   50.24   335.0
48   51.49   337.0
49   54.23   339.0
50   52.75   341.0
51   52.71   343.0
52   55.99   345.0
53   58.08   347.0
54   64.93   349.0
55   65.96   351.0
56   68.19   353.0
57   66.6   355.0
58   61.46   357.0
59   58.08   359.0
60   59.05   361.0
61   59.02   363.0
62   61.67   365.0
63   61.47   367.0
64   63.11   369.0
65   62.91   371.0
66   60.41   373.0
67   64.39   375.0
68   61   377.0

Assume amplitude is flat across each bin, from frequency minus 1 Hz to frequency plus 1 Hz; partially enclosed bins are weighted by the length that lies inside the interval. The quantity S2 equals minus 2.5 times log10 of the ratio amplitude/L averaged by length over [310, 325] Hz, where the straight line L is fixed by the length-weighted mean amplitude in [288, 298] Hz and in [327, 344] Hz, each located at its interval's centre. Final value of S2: 0.390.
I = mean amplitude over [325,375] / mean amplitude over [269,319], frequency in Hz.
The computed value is 1.39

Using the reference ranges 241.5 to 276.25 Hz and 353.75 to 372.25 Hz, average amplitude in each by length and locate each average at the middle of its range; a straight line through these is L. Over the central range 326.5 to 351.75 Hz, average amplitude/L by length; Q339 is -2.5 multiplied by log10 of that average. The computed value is 0.13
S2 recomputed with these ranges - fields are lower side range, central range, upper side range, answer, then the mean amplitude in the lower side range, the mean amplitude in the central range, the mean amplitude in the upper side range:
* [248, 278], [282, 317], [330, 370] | 0.50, 56.9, 36.2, 58.2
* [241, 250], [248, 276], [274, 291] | -0.02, 57.2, 57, 54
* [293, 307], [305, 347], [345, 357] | 0.19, 31.9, 41.2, 63.7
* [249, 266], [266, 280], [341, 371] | 0.05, 57.6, 55.7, 60.9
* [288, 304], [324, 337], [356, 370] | 0.05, 39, 48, 60.6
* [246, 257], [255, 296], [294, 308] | -0.22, 58.3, 54.1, 30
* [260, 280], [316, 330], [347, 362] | 0.42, 55.8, 40.9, 63.1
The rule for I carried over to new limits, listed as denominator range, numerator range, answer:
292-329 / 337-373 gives 1.79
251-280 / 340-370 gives 1.07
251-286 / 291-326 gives 0.59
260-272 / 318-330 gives 0.76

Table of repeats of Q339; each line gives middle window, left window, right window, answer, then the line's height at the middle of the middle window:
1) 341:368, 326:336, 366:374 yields -0.08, 56.5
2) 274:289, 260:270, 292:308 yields -0.22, 45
